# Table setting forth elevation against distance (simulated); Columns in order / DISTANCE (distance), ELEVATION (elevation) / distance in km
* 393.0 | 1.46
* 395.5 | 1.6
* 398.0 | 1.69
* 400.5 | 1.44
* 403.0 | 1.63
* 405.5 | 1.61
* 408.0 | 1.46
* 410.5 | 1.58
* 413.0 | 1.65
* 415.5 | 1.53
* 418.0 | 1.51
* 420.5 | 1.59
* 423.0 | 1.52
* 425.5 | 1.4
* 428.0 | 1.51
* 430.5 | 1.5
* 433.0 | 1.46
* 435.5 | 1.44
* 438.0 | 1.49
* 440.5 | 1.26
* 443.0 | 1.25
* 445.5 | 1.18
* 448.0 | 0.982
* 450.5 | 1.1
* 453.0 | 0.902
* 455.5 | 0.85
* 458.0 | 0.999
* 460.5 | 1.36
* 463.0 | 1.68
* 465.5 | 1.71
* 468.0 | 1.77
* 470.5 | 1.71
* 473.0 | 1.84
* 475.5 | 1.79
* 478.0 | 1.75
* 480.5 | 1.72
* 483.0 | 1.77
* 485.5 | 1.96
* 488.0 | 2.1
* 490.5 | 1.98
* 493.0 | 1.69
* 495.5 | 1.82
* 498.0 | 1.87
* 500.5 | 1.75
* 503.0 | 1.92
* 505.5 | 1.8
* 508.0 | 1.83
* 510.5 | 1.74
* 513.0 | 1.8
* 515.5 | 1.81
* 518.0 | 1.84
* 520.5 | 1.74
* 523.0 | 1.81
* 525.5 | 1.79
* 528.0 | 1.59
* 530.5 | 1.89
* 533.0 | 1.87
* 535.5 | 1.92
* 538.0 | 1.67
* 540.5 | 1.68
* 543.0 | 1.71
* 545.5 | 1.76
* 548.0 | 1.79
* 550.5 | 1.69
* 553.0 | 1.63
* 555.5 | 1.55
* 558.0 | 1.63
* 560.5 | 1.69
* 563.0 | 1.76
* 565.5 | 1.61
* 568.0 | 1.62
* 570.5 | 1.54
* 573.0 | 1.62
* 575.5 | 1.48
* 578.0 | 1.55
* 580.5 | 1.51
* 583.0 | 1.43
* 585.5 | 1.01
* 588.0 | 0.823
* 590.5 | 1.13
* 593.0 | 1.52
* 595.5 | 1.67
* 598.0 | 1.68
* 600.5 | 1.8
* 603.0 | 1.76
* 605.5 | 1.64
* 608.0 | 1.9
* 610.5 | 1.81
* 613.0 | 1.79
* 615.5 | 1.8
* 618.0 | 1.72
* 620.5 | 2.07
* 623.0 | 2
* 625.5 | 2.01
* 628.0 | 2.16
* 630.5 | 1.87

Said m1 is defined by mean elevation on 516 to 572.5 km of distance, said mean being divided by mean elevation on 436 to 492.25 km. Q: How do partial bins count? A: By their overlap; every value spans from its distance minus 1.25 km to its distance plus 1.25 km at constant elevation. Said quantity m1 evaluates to 1.1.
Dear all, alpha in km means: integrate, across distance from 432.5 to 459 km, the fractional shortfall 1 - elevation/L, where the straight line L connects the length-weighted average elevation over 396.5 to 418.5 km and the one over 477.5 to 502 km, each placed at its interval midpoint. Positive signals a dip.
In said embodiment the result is 8.2 km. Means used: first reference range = 1.57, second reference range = 1.84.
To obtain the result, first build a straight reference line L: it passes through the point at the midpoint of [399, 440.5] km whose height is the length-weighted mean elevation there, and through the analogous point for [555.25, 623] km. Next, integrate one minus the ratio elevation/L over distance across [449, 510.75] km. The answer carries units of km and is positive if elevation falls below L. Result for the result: -4.2 km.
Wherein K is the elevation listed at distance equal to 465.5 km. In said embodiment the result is 1.71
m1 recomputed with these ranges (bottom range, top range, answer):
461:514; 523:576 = 0.94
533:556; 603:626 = 1.07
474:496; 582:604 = 0.77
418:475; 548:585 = 1.14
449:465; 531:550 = 1.51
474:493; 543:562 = 0.91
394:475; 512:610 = 1.13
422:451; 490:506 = 1.36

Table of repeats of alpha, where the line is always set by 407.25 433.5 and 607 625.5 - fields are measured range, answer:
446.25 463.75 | 5.25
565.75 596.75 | 6.82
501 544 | -2.04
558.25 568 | 0.60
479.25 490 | -1.67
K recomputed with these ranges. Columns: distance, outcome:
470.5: 1.71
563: 1.76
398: 1.69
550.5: 1.69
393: 1.46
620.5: 2.07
